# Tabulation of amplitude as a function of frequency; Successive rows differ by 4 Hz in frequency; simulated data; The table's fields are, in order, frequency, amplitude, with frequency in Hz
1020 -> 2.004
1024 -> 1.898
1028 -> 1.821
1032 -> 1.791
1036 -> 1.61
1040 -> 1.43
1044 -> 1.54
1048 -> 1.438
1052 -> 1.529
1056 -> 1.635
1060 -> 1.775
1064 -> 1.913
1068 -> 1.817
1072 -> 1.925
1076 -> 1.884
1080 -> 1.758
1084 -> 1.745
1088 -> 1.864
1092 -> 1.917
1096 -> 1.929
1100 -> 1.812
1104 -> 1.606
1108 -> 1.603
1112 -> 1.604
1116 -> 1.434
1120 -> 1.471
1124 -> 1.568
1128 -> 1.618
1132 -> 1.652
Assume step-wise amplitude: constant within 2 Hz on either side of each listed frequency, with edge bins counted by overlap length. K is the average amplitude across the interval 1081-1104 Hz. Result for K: 1.83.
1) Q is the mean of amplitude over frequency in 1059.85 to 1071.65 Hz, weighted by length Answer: 1.86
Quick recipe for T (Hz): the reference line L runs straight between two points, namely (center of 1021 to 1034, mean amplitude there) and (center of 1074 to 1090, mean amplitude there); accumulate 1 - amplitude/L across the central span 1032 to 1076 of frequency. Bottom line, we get 3.7 Hz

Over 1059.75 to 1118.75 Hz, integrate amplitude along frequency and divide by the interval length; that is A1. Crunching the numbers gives 1.77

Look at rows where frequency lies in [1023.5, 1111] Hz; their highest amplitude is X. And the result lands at 1.929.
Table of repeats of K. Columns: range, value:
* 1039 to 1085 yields 1.7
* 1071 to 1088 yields 1.83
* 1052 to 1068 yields 1.75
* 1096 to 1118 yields 1.64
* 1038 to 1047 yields 1.48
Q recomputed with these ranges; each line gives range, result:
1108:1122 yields 1.52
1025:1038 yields 1.75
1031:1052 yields 1.55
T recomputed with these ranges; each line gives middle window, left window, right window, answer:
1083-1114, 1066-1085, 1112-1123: -2.17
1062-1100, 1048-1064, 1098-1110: -4.45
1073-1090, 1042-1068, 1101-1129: -2.17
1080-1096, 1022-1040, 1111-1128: -2.40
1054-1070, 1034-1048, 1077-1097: -1.17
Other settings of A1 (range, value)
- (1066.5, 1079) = 1.87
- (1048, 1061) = 1.6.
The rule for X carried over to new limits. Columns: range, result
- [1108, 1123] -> 1.604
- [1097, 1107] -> 1.812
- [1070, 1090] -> 1.925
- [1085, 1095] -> 1.917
